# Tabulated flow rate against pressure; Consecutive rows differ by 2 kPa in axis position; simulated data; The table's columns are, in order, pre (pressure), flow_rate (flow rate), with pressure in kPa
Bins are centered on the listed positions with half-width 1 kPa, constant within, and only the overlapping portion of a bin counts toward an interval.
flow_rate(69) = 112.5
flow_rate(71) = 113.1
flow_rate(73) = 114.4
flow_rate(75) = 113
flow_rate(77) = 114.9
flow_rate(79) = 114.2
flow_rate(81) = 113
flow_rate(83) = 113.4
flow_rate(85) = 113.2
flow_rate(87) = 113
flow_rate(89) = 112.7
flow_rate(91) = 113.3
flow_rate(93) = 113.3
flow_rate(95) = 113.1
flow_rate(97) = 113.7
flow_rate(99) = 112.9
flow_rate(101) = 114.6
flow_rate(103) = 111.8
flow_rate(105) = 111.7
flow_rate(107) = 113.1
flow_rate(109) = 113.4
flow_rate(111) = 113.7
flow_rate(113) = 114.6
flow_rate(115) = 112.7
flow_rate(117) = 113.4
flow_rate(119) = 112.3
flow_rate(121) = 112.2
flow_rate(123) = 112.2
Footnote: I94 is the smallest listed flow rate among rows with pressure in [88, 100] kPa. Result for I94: 112.7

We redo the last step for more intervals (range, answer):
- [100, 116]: 111.7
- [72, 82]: 113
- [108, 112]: 113.4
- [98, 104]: 111.8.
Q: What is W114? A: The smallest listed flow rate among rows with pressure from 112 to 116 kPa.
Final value 112.7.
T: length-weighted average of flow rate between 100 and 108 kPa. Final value 113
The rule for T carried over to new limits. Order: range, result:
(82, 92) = 113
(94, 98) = 113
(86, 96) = 113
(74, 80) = 114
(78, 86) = 113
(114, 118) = 113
